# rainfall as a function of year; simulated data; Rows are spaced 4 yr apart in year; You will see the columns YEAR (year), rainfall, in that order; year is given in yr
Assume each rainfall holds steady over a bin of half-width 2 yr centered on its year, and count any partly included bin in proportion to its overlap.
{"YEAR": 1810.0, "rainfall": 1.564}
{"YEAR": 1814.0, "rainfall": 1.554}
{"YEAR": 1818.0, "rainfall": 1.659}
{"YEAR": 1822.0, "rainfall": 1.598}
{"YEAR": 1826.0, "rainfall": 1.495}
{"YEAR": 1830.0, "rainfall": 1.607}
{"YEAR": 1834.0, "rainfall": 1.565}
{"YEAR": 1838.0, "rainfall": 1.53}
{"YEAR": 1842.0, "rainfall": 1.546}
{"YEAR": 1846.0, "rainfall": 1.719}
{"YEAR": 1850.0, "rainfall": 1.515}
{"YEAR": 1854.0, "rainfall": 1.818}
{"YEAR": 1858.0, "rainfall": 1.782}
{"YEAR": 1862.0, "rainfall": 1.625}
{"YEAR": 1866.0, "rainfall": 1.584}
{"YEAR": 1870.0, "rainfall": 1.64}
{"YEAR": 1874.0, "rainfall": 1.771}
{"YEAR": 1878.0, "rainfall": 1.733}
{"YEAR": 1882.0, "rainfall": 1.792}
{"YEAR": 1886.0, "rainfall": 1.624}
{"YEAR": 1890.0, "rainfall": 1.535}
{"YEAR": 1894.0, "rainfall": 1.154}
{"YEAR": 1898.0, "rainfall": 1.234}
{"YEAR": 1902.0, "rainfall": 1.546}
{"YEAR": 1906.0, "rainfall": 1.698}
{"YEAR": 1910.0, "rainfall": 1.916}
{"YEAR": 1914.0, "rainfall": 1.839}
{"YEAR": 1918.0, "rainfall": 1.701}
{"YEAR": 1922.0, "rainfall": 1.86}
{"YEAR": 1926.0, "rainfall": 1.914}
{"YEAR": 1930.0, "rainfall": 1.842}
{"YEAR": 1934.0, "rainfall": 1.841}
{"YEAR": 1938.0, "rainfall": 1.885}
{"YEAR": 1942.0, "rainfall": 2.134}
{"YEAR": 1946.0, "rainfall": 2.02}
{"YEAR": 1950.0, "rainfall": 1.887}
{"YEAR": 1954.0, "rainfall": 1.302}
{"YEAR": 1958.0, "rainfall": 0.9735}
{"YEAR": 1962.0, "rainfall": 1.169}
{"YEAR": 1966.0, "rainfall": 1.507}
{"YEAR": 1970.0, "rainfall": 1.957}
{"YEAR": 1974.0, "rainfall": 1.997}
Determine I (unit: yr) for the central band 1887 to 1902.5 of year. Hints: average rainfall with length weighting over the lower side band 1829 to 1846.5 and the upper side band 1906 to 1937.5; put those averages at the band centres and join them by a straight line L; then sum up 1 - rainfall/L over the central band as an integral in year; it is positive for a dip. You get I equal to 3.4 yr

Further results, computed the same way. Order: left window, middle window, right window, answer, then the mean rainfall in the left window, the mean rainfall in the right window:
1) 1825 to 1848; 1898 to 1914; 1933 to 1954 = 1.0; 1.58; 1.9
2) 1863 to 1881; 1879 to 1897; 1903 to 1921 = 2.1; 1.68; 1.78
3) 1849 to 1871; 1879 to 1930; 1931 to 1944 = 4.7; 1.67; 1.94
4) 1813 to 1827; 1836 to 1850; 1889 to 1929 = 0.1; 1.58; 1.65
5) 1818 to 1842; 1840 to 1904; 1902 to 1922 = 2.6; 1.57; 1.77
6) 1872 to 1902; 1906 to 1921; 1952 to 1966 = -4.1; 1.55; 1.2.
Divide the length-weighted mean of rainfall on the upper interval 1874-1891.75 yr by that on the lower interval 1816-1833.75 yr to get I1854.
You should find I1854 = 1.1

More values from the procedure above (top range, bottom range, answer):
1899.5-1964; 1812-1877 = 1.06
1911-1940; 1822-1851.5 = 1.17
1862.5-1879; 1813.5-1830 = 1.06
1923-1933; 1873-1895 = 1.16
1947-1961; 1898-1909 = 0.90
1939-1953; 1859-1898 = 1.23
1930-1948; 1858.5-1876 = 1.17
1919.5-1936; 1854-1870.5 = 1.11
